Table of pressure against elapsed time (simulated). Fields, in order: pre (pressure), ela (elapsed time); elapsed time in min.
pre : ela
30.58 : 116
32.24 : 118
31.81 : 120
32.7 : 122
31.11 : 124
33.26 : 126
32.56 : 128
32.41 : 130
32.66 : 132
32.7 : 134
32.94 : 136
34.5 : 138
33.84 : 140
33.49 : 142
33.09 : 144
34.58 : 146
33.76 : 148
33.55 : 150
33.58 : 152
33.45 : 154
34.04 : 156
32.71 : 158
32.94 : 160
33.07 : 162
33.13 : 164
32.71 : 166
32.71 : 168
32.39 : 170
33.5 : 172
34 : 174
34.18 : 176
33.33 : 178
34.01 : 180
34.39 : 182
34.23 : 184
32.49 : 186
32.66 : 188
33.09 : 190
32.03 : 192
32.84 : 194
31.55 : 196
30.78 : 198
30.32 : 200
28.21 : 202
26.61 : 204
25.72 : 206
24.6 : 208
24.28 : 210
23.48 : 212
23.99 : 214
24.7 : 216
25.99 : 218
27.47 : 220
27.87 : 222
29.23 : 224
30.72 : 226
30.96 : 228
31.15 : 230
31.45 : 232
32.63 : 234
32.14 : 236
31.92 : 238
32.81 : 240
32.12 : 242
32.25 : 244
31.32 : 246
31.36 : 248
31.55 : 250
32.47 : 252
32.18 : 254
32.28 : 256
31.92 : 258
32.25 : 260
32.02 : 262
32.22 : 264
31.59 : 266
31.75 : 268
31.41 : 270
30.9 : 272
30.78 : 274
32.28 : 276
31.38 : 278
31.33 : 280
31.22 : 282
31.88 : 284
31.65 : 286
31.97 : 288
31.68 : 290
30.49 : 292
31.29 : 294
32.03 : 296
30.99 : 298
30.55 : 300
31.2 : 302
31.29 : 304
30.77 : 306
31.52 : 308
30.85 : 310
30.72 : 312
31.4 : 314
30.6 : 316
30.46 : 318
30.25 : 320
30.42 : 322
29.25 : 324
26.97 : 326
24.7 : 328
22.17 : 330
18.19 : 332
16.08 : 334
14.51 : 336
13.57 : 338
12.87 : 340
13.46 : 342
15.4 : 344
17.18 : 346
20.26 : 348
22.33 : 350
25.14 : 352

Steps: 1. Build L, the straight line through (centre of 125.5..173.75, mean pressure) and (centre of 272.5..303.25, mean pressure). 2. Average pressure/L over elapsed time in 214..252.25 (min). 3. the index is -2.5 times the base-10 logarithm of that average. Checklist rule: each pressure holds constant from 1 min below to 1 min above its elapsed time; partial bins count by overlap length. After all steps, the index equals 0.062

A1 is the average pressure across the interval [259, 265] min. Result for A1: 32.2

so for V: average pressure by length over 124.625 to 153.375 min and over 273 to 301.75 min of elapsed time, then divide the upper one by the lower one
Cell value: 0.94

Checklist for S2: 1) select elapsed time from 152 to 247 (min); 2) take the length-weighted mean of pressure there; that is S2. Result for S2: 30.9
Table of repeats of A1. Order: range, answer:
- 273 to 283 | 31.4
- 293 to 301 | 31.2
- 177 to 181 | 33.7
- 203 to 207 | 26.2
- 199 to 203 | 29.3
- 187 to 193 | 32.6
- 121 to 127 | 32.4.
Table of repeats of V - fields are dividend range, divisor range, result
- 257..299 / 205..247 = 1.09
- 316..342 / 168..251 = 0.73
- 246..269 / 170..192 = 0.95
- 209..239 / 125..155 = 0.86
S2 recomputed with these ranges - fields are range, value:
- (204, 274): 30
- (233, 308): 31.7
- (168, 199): 33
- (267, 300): 31.4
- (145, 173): 33.3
